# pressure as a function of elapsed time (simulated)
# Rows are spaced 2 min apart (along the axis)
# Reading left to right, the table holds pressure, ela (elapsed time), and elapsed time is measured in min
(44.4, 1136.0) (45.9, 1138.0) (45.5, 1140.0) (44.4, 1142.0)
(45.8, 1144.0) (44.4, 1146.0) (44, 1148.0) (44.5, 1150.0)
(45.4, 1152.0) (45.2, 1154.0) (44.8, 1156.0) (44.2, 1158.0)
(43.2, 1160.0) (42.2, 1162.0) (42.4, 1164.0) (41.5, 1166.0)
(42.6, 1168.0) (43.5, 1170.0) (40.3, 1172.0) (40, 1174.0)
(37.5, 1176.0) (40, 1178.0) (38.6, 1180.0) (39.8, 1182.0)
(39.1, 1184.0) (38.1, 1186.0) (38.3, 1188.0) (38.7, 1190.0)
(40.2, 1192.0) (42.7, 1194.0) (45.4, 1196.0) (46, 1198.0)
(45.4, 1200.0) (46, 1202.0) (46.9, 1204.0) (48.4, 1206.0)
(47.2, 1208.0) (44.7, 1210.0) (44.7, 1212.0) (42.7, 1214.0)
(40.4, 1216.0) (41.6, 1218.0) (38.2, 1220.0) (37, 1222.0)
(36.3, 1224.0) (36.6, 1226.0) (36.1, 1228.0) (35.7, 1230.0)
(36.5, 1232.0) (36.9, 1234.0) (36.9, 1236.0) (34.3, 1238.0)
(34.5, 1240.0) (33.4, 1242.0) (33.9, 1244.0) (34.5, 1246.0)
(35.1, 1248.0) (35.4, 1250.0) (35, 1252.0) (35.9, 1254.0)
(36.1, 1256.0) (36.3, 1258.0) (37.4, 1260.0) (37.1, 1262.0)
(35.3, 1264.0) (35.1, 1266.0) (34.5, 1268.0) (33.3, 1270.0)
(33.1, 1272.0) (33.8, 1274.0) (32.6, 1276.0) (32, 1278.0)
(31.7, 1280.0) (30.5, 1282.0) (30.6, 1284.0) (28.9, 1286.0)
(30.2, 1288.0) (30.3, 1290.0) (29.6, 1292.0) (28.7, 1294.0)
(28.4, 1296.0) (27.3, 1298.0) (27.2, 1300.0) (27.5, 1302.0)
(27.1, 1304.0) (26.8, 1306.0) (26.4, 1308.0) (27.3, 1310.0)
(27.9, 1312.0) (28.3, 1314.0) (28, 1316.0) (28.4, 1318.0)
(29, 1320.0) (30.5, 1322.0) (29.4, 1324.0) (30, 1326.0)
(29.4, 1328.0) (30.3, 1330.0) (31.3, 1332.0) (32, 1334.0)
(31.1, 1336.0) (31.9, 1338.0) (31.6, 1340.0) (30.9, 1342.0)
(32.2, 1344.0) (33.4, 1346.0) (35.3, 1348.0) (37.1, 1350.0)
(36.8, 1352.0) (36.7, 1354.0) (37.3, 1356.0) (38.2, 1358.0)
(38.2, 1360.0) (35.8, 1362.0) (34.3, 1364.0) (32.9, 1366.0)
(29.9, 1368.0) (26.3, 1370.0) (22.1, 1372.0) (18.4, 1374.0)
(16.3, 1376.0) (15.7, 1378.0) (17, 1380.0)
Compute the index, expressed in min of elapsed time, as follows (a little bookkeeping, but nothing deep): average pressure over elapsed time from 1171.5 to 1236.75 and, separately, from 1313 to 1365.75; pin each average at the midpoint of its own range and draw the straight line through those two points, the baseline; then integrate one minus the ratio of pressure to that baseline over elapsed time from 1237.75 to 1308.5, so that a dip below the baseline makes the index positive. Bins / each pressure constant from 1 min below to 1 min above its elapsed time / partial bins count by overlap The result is 8.5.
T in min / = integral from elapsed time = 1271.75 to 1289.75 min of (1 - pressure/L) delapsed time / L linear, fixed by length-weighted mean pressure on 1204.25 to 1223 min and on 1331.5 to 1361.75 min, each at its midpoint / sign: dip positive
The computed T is 3.4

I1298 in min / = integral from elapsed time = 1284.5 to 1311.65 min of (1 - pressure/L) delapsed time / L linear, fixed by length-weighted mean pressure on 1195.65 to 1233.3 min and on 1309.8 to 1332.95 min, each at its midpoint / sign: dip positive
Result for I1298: 3.2 min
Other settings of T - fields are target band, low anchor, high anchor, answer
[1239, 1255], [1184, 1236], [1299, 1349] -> 1.15 min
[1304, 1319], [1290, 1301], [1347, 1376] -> 0.92 min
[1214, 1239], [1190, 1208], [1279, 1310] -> 1.75 min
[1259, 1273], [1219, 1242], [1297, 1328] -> -1.04 min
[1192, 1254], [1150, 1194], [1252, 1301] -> -4.18 min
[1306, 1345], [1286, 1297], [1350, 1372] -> 2.52 min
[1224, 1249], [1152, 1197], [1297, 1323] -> -0.16 min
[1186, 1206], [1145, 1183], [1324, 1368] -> -1.25 min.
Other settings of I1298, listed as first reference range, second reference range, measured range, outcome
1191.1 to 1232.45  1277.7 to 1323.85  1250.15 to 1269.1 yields -0.5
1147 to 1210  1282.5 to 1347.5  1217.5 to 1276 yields 0.7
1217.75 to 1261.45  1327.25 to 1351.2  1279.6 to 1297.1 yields 2.2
